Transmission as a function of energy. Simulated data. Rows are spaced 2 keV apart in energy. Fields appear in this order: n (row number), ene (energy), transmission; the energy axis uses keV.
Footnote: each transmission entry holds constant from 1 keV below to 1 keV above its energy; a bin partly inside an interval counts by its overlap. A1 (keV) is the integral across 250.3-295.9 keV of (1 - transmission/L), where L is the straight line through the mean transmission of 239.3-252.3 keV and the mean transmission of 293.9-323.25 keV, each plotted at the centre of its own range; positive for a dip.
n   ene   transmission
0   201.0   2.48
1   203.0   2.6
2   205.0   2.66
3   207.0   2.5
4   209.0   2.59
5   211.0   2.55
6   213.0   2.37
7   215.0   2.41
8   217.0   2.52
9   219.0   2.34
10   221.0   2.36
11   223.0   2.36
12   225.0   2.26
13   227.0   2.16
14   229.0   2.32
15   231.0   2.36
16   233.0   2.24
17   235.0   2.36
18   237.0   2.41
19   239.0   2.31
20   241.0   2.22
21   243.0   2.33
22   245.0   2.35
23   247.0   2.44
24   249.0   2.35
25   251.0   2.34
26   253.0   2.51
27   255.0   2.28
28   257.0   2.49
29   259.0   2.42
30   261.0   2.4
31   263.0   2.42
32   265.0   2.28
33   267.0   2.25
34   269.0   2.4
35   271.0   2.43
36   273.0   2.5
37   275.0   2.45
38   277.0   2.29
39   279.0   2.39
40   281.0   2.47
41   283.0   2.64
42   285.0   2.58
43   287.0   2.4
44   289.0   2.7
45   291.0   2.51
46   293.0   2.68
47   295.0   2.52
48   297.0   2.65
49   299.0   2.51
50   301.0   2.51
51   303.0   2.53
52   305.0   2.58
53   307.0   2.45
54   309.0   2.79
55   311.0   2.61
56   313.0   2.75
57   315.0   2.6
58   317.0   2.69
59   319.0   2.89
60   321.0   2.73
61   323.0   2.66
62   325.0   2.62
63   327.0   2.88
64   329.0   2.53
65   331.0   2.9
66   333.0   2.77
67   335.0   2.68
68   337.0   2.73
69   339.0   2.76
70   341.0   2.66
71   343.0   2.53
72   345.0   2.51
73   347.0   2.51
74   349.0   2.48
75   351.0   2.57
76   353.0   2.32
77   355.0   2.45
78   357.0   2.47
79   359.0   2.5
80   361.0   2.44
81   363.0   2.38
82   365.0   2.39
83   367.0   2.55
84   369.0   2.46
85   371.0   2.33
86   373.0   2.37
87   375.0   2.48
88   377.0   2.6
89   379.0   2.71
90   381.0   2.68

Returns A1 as 0.3 keV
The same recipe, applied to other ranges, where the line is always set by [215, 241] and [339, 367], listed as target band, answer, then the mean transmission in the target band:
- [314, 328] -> -1.6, 2.72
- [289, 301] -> -0.8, 2.58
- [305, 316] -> -0.9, 2.63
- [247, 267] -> -0.1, 2.38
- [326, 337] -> -1.3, 2.75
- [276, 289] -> -0.4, 2.48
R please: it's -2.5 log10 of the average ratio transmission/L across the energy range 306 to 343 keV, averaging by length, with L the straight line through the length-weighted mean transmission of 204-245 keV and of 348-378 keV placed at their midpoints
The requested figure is -0.11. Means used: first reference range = 2.38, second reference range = 2.45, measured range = 2.7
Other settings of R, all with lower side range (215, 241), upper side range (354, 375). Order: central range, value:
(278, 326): -0.09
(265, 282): -0.01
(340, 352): -0.05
